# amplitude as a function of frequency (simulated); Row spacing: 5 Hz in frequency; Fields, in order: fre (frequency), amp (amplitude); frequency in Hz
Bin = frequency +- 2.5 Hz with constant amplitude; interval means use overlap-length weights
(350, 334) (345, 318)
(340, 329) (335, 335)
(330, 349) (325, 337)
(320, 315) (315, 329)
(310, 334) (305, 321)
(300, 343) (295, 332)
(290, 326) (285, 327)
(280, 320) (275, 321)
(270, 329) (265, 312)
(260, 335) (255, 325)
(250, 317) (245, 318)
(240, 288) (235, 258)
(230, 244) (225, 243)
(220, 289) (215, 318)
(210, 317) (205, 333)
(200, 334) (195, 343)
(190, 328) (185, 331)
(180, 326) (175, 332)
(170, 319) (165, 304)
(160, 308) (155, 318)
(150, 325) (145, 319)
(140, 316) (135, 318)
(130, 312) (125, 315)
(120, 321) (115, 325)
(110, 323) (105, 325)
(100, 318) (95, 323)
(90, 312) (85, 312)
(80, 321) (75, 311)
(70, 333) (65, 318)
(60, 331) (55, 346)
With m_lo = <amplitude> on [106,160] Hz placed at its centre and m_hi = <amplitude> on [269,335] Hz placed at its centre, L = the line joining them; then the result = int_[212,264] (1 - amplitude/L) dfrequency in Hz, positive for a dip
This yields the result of 5.0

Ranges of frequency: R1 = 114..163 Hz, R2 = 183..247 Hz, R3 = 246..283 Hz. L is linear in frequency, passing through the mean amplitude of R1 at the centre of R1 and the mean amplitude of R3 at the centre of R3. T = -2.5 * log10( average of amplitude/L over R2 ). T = 0.061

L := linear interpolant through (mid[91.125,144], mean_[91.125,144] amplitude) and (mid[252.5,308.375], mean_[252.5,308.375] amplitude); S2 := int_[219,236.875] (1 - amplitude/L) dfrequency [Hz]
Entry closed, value 3.8 Hz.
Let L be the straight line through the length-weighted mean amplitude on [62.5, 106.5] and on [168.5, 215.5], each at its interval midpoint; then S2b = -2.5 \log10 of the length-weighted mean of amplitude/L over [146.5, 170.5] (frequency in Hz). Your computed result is 0.038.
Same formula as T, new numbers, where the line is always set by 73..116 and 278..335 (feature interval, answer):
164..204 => -0.015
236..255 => 0.073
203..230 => 0.110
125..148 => 0.016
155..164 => 0.042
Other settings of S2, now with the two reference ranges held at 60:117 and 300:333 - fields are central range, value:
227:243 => 3.09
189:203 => -0.42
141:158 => 0.19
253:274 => 0.27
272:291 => 0.38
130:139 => 0.19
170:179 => -0.07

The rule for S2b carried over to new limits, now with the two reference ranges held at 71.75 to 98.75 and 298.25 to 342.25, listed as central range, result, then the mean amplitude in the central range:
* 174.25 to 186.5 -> -0.021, 329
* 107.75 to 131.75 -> -0.002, 319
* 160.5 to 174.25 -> 0.029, 314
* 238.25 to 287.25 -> 0.029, 320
